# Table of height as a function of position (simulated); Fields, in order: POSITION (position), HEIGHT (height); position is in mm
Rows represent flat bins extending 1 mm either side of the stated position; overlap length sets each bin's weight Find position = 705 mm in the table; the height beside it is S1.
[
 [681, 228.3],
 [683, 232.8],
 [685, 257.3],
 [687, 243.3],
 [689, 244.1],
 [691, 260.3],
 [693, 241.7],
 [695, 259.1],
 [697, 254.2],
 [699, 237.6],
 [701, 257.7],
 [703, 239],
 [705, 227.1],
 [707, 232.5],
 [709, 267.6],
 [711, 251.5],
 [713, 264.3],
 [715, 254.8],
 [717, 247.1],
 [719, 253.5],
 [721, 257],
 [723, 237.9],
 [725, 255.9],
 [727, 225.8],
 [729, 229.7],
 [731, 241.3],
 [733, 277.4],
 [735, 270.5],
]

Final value 227.1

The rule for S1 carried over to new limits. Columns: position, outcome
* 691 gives 260.3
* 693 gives 241.7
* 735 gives 270.5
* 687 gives 243.3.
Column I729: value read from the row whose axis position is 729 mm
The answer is 229.7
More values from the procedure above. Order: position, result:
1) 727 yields 225.8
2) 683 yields 232.8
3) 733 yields 277.4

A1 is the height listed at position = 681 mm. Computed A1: 228.3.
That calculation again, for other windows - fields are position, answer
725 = 255.9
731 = 241.3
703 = 239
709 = 267.6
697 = 254.2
